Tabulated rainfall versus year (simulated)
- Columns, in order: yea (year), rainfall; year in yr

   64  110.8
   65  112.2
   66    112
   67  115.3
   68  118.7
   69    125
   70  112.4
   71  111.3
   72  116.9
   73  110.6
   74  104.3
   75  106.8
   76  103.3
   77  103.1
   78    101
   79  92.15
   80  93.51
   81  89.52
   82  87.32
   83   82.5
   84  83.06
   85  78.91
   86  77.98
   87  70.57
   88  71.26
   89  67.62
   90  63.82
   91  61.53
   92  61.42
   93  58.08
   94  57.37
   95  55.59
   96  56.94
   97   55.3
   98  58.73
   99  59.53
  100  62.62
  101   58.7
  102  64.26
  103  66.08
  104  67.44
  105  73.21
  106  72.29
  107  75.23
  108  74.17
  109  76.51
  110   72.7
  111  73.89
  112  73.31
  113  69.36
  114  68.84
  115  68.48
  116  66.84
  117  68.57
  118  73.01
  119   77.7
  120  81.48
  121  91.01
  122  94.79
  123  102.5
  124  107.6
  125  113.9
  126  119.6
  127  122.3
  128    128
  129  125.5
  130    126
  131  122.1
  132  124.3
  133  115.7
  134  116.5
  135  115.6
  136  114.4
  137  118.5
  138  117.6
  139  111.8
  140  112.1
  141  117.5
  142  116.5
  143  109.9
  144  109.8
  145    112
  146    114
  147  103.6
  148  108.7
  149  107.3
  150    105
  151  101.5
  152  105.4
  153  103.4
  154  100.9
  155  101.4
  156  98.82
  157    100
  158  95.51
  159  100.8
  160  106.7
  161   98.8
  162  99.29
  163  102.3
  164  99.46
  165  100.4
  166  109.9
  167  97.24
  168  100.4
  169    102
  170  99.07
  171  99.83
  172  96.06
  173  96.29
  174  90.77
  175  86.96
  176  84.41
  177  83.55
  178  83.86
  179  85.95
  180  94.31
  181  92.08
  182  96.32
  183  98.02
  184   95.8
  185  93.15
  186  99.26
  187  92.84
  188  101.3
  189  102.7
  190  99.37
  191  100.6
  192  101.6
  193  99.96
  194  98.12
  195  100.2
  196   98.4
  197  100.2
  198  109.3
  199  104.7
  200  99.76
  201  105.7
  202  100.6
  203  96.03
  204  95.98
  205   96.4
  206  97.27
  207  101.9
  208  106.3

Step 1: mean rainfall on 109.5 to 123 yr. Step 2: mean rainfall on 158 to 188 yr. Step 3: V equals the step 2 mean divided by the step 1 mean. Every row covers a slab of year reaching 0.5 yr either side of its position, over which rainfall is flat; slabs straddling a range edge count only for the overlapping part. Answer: 1.26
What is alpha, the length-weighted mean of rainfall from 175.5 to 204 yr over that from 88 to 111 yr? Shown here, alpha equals 1.50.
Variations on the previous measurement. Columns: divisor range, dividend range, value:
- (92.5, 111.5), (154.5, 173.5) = 1.54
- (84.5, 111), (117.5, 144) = 1.67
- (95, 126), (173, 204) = 1.29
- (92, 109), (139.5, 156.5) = 1.69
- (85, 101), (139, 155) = 1.72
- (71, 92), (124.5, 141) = 1.35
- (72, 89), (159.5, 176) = 1.08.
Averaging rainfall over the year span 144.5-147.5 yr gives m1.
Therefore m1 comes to 110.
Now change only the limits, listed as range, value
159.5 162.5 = 102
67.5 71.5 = 117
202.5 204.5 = 96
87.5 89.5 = 69.4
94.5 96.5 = 56.3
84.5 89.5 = 73.3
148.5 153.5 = 105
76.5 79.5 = 98.8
